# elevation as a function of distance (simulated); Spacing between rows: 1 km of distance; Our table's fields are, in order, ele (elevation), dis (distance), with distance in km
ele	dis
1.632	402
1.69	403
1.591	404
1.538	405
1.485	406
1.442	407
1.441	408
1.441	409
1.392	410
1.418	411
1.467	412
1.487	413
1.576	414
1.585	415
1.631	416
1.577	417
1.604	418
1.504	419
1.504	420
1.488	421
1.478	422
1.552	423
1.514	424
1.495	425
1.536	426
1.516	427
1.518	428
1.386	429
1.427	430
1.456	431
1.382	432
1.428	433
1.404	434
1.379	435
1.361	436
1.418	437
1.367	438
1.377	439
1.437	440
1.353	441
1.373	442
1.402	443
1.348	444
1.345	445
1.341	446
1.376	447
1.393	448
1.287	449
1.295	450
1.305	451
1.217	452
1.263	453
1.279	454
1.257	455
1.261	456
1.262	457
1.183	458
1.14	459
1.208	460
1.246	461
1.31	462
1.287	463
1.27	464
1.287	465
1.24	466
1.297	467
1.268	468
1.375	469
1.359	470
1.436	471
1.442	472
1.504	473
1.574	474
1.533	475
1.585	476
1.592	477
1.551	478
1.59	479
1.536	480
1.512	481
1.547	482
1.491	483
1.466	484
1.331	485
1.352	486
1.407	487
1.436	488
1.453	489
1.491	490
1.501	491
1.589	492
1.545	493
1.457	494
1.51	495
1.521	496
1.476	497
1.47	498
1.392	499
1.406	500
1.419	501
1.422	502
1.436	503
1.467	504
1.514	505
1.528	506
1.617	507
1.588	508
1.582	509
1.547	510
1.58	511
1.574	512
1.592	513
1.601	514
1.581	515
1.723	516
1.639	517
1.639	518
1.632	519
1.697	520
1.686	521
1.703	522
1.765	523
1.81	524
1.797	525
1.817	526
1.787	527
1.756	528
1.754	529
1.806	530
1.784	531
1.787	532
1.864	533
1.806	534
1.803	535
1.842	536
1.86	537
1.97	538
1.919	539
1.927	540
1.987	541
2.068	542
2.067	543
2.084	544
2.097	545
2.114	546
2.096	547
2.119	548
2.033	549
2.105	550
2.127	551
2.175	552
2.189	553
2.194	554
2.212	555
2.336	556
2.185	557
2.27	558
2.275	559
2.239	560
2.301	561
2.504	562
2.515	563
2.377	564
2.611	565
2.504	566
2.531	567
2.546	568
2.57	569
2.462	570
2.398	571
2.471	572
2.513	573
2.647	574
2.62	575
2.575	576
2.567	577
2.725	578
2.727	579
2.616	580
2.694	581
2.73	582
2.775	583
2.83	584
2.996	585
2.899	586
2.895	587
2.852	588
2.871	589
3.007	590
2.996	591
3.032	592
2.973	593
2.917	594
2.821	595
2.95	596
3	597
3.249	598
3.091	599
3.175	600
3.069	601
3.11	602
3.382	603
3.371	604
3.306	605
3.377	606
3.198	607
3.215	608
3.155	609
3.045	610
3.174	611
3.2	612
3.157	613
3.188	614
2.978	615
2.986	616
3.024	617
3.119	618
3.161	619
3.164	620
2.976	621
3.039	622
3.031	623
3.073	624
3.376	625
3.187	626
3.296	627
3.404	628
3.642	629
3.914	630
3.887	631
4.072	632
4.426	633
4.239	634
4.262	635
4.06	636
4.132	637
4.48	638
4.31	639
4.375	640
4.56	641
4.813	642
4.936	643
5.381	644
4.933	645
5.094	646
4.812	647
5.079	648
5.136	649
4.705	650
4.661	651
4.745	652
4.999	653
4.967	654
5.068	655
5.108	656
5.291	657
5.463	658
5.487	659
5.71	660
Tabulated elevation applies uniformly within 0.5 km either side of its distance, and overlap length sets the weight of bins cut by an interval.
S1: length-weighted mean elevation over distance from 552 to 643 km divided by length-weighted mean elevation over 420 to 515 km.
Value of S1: 2.15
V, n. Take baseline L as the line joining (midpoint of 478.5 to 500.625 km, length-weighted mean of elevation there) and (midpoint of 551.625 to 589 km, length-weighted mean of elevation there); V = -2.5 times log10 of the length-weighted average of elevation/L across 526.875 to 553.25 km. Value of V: 0.095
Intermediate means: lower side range 1.48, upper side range 2.53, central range 1.96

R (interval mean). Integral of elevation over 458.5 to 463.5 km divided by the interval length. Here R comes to 1.24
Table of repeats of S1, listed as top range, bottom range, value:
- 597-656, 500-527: 2.37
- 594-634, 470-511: 2.18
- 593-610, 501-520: 2.00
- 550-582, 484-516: 1.63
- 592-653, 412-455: 2.59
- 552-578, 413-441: 1.64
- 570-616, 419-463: 2.15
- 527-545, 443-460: 1.47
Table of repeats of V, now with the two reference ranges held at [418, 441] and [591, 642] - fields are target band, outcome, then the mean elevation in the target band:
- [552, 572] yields 0.20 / 2.38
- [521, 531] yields 0.36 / 1.77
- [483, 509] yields 0.41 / 1.47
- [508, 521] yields 0.40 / 1.62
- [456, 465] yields 0.39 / 1.24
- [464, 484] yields 0.30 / 1.45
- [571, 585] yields 0.14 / 2.66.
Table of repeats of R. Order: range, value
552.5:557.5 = 2.22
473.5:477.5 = 1.57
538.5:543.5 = 1.99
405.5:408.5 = 1.46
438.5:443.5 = 1.39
